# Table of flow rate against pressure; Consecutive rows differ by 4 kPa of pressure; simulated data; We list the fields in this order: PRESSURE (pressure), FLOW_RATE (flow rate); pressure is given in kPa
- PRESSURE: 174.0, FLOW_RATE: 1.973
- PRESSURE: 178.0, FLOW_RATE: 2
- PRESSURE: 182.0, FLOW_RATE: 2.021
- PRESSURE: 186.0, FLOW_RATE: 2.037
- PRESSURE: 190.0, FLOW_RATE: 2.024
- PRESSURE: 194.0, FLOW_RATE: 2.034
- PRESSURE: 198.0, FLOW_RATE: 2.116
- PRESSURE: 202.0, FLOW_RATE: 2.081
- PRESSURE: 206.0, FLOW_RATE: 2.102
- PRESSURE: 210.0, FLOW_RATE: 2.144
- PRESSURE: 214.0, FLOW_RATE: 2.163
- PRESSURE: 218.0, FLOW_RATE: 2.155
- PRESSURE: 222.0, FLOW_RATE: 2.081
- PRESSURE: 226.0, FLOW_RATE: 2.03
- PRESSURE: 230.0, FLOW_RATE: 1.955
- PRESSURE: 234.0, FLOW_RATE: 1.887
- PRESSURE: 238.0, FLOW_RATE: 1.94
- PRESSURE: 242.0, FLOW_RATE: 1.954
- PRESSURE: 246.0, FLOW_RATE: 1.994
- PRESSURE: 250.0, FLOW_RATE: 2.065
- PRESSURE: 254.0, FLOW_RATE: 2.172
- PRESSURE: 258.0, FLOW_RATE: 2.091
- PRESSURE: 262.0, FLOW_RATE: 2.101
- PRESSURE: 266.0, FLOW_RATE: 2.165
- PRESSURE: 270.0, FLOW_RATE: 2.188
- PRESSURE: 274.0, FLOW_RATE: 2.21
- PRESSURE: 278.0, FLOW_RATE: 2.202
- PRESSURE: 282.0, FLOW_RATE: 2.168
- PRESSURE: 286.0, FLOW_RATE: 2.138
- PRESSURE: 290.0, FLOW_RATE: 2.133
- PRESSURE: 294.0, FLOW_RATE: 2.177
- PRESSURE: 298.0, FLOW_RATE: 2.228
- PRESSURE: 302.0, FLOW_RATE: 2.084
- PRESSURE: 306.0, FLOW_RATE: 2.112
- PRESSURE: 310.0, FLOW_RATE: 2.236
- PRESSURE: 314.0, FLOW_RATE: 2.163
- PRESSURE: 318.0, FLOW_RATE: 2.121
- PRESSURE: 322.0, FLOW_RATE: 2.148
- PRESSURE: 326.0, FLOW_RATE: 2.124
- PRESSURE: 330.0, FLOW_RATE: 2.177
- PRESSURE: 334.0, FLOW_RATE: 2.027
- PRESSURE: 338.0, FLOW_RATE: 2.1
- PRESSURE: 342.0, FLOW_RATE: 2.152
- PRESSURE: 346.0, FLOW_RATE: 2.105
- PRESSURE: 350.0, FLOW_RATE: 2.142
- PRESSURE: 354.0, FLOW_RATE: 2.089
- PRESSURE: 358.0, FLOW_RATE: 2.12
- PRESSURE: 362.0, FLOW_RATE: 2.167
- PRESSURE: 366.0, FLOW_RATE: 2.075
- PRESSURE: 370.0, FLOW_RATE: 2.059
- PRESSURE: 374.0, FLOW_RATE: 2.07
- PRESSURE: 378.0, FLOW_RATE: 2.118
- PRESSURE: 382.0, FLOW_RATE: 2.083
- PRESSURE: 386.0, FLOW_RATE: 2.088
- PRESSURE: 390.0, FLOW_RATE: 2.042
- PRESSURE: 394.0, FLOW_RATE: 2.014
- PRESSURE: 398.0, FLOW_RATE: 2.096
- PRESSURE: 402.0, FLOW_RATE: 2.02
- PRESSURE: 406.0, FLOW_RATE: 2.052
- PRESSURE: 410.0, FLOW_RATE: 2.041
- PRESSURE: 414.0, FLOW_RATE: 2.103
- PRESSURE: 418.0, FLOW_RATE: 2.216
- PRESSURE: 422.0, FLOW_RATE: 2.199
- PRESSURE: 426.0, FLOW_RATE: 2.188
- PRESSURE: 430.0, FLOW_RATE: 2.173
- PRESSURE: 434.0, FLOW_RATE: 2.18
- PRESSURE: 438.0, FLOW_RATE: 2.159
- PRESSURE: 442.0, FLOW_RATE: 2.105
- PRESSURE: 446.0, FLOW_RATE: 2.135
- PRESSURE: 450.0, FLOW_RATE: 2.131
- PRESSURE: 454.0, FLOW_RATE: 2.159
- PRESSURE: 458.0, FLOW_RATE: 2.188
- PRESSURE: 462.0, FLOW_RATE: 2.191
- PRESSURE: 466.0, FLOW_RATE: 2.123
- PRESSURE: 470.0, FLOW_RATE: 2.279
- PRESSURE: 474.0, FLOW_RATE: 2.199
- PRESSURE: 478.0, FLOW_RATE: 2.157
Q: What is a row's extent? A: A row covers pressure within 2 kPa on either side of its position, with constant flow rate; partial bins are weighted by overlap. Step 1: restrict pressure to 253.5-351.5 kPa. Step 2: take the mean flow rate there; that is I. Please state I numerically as 2.15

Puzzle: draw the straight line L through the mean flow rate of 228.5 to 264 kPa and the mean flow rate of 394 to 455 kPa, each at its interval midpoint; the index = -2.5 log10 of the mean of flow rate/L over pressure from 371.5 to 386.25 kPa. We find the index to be 0.01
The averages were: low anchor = 2.02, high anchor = 2.13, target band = 2.09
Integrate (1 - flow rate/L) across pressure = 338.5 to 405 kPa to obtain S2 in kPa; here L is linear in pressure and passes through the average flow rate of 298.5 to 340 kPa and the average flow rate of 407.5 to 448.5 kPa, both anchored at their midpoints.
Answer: 1.6 kPa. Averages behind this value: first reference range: 2.13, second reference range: 2.15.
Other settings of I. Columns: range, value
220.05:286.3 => 2.08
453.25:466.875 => 2.17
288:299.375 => 2.18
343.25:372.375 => 2.11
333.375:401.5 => 2.09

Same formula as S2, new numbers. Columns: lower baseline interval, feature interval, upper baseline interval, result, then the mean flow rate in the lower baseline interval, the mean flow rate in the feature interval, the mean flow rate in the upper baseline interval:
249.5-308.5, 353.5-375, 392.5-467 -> 0.4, 2.15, 2.1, 2.13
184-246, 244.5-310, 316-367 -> -1.9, 2.05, 2.14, 2.12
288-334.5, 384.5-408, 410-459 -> 1.1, 2.15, 2.05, 2.16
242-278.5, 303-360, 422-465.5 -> 0.2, 2.12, 2.13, 2.16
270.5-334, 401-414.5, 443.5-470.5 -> 0.7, 2.16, 2.05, 2.17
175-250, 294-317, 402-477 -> -0.9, 2.04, 2.16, 2.15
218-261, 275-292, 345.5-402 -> -1.0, 2.03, 2.16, 2.09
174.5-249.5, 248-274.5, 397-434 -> -1.0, 2.04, 2.14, 2.12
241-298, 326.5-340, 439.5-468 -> 0.2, 2.13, 2.1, 2.15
